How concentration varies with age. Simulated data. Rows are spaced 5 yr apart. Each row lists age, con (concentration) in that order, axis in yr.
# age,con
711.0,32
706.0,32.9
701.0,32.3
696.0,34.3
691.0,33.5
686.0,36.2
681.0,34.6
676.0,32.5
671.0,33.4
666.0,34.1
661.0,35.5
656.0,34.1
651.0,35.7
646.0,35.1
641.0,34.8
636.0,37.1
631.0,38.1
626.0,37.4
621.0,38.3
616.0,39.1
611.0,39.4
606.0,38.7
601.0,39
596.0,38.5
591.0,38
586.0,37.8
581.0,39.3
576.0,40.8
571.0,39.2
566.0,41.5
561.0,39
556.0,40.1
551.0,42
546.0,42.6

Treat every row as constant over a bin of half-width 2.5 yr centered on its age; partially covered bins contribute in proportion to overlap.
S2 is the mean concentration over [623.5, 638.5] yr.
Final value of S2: 37.5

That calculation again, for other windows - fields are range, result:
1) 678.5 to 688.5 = 35.4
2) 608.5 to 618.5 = 39.2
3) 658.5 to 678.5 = 33.9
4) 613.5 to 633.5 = 38.2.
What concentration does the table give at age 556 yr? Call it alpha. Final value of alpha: 40.1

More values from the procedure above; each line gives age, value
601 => 39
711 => 32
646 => 35.1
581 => 39.3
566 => 41.5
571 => 39.2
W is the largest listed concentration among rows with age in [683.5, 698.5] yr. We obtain 36.2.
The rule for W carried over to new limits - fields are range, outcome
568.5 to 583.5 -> 40.8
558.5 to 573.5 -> 41.5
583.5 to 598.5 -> 38.5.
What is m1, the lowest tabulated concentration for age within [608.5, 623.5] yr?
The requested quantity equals 38.3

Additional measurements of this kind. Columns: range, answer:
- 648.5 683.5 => 32.5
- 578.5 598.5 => 37.8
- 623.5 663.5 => 34.1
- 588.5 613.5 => 38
